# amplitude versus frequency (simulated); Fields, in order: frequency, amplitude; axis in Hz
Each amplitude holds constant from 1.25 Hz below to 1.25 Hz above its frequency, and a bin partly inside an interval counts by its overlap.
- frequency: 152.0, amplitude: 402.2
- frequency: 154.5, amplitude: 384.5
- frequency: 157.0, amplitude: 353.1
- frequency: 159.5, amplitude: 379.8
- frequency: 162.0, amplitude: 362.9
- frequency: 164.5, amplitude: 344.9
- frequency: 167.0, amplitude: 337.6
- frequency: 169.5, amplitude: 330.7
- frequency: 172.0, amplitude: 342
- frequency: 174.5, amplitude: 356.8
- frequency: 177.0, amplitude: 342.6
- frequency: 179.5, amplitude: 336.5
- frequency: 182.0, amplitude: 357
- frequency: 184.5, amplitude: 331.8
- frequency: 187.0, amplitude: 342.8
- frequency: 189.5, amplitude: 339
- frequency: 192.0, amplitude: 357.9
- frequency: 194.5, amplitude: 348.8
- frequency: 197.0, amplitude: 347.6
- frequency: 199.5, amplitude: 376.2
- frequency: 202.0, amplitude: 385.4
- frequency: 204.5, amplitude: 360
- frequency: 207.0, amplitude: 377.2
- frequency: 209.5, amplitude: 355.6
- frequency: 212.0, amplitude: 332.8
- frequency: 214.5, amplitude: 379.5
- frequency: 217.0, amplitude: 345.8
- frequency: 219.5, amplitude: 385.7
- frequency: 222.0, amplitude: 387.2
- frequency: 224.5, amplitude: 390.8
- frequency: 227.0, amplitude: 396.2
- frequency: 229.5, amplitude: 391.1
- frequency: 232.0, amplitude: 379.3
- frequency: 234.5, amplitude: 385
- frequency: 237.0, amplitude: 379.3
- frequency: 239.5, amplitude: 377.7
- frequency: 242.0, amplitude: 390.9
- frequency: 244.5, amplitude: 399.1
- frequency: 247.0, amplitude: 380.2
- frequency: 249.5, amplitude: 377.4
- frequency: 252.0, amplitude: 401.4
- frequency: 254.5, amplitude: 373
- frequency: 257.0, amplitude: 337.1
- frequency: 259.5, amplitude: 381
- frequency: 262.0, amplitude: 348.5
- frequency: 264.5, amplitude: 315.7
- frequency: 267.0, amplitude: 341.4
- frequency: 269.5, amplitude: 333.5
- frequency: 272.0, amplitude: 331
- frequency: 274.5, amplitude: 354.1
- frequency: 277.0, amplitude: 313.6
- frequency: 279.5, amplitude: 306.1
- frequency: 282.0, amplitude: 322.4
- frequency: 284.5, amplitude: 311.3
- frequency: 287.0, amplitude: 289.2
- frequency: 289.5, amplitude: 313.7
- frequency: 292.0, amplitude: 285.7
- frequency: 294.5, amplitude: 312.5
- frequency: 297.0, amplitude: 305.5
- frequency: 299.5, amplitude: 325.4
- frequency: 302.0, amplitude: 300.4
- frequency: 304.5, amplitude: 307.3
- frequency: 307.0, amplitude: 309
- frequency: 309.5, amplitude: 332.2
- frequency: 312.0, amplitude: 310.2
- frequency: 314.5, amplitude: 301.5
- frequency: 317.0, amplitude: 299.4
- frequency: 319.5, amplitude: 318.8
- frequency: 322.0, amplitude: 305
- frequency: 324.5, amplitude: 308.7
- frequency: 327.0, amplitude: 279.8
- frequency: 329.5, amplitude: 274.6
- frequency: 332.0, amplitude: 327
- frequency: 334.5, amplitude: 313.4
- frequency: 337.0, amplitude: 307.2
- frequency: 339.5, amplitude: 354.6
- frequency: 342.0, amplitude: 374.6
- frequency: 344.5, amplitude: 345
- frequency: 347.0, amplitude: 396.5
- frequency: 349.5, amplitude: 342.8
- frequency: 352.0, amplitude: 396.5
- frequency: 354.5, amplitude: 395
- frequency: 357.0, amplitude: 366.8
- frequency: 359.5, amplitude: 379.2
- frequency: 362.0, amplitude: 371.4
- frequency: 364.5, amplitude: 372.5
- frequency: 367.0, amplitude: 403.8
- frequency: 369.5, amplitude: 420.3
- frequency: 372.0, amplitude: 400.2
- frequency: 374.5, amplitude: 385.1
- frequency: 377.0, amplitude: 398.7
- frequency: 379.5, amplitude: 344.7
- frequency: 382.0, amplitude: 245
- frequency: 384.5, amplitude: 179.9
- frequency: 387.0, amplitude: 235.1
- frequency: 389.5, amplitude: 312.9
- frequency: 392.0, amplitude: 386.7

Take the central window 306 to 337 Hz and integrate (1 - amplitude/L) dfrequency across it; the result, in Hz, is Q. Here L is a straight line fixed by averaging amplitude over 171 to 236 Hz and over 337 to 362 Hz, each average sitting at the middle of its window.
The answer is 5.2 Hz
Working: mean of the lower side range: 363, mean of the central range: 307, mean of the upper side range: 369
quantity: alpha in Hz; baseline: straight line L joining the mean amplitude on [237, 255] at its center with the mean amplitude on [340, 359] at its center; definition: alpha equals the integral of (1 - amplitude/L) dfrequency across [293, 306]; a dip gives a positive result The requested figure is 2.4 Hz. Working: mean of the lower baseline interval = 386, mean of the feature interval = 310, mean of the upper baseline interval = 373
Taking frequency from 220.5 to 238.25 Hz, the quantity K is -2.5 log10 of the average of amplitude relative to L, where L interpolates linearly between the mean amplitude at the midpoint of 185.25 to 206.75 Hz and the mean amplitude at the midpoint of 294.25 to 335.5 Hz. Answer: -0.13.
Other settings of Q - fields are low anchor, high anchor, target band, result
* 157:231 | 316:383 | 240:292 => 1.5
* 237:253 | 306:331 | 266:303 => 2.8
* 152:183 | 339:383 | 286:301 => 2.5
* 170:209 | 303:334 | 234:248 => -2.1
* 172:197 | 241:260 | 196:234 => -1.2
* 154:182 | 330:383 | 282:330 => 7.2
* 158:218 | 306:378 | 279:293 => 1.8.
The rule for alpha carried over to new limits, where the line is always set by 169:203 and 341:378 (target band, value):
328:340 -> 2.1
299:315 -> 2.6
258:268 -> 0.5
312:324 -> 2.2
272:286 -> 1.7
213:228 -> -1.0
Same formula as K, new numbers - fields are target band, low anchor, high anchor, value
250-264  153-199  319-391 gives -0.06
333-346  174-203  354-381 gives 0.12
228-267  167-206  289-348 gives -0.12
